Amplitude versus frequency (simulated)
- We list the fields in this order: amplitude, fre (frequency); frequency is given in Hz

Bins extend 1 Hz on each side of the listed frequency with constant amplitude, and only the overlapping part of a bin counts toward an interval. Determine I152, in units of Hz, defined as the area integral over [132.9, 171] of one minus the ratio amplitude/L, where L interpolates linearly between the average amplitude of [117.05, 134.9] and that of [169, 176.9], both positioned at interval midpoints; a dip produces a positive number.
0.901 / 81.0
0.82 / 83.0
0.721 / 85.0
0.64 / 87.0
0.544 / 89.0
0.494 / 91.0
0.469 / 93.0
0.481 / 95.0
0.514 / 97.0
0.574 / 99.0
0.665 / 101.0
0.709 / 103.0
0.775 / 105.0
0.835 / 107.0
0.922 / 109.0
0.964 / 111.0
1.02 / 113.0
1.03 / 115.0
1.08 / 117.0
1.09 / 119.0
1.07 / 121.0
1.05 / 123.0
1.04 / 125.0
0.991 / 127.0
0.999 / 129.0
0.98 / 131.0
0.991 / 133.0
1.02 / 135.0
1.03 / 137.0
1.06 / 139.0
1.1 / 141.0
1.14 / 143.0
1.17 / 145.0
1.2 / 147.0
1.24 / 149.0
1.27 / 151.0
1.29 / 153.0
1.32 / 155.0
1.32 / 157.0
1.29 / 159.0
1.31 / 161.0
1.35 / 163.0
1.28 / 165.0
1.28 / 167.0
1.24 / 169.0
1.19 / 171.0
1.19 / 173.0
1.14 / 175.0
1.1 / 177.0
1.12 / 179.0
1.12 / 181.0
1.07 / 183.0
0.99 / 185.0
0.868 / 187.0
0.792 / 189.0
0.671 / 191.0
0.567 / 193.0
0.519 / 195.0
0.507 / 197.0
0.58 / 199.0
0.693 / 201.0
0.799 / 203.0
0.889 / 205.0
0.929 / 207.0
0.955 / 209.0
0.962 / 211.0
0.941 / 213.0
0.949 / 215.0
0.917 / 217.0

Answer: -3.4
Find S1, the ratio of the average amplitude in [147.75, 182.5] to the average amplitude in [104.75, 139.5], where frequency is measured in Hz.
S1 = 1.23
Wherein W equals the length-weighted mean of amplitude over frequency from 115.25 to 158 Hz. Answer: 1.12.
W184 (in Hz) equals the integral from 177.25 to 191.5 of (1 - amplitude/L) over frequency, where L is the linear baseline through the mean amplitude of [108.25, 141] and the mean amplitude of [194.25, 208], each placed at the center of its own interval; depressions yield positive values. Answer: -3.4 Hz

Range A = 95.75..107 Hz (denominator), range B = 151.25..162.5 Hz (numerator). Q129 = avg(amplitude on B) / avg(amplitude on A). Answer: 1.98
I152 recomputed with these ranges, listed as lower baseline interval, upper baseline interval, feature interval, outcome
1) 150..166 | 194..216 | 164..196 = 2.09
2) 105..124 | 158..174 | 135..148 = 0.32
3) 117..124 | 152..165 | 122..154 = 2.31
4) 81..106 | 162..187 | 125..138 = -1.89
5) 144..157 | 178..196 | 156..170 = -2.24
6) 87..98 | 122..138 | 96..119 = -3.66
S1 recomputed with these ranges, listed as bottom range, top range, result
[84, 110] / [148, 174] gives 1.99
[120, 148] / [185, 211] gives 0.71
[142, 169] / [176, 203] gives 0.64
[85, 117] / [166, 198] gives 1.33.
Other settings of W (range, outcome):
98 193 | 1.06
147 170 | 1.29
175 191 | 0.996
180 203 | 0.763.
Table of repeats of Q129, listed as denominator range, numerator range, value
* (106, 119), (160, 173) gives 1.29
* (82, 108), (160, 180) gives 1.92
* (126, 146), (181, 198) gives 0.73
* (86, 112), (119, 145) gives 1.58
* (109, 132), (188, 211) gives 0.71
